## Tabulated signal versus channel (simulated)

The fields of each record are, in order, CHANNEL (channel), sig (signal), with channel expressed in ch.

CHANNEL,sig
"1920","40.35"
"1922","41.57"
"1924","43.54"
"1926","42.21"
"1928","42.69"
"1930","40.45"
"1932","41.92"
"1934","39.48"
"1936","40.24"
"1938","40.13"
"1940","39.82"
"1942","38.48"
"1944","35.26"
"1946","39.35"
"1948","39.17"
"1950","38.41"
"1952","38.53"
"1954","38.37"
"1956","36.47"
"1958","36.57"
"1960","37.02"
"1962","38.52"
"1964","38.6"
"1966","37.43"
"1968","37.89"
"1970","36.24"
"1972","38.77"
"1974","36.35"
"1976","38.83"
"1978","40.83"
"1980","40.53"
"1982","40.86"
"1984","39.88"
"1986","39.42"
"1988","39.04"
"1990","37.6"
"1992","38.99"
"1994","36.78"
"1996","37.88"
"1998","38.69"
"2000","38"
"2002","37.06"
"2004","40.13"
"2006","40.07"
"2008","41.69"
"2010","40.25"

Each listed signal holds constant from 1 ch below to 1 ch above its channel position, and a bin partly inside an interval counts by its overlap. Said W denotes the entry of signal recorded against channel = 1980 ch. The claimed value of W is 40.53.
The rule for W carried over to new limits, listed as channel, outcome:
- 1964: 38.6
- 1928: 42.69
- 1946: 39.35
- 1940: 39.82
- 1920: 40.35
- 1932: 41.92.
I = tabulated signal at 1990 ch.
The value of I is 37.6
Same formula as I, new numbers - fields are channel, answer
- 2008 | 41.69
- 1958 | 36.57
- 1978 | 40.83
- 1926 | 42.21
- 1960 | 37.02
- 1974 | 36.35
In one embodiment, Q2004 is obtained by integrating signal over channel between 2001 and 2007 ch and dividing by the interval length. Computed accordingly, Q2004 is 39.1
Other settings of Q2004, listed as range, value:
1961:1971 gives 37.7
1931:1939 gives 40.4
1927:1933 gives 41.7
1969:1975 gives 37.1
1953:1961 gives 37.1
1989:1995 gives 37.8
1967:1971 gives 37.1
